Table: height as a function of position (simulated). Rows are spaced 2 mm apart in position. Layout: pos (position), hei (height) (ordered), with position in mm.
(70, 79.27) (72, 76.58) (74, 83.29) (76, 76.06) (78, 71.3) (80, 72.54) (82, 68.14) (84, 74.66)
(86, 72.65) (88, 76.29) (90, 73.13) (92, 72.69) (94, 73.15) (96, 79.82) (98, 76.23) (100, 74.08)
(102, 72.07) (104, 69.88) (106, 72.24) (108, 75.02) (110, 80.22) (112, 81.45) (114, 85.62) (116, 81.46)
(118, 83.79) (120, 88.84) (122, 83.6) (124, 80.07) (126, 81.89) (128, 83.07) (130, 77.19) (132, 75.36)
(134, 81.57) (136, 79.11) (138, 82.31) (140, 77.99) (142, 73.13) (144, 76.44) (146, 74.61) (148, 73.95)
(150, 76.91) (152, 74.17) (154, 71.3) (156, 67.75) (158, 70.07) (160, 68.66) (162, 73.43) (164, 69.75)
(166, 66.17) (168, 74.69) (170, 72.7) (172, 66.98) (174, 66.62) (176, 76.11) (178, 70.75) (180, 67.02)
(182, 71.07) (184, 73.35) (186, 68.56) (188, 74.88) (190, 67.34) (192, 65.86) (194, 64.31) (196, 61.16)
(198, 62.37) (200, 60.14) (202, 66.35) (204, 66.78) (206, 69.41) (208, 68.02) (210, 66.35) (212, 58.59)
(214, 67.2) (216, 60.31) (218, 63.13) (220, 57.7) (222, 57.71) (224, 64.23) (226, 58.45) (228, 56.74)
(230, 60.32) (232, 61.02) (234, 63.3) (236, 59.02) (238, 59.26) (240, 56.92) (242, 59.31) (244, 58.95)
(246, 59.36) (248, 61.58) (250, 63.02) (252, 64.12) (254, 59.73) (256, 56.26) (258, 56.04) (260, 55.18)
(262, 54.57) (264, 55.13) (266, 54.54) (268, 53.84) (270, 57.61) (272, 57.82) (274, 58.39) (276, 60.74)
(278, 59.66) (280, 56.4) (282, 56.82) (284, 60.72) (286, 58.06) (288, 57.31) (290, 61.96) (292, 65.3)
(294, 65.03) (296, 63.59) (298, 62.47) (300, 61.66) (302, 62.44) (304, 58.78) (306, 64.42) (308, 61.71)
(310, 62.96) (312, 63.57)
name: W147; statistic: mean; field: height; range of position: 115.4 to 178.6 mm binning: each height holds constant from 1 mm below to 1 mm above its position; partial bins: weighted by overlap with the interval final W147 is 75.6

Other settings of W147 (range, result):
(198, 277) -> 60.2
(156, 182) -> 70.2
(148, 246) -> 65.9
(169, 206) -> 67.9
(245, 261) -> 59.4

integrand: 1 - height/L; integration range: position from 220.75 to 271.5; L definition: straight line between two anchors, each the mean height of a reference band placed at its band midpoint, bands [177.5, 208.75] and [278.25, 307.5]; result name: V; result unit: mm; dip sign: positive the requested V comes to 4.2 mm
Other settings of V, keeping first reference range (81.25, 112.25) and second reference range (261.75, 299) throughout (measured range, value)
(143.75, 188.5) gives -1.88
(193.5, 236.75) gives 1.41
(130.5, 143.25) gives -1.28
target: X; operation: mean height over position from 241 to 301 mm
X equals 59.2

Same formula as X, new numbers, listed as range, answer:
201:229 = 62.9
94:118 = 77.2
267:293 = 58.8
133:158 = 75.5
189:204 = 64.1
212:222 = 61.3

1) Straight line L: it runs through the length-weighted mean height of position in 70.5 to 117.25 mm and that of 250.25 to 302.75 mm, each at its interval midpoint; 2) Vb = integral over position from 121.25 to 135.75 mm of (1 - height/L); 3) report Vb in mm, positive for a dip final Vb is -1.55 mm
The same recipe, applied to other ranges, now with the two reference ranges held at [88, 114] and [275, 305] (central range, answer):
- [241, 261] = 1.39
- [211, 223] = 1.02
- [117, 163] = -3.00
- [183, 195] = -0.08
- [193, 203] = 0.74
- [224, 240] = 1.33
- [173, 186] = -0.25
